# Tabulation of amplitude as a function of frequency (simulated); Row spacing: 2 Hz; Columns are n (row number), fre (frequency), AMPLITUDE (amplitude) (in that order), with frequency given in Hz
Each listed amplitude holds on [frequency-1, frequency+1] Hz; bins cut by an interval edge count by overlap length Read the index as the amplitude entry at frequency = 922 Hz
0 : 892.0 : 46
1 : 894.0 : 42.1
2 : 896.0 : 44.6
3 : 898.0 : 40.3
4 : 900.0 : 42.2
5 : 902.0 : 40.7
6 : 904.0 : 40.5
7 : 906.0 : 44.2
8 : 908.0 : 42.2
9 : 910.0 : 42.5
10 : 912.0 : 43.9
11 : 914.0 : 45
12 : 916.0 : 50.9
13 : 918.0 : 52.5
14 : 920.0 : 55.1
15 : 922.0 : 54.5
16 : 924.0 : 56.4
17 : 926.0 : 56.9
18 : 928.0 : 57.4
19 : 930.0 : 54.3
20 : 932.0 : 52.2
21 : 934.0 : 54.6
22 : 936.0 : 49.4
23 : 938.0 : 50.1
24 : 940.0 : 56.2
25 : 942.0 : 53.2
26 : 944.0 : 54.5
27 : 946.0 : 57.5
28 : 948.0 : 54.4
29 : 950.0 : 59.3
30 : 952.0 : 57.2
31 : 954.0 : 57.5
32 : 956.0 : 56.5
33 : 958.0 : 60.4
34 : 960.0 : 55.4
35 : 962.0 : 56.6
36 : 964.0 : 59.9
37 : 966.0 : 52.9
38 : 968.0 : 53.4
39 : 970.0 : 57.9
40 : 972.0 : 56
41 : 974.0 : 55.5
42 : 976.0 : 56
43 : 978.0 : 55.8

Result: 54.5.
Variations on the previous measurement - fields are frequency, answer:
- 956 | 56.5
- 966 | 52.9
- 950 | 59.3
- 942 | 53.2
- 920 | 55.1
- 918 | 52.5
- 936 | 49.4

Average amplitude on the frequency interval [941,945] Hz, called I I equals 53.9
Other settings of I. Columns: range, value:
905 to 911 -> 43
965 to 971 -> 54.7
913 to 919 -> 49.5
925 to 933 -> 55.2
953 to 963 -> 57.3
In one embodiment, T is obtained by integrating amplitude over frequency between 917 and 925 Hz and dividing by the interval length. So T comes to 54.6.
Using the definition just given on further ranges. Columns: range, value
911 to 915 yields 44.5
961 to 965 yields 58.2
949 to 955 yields 58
